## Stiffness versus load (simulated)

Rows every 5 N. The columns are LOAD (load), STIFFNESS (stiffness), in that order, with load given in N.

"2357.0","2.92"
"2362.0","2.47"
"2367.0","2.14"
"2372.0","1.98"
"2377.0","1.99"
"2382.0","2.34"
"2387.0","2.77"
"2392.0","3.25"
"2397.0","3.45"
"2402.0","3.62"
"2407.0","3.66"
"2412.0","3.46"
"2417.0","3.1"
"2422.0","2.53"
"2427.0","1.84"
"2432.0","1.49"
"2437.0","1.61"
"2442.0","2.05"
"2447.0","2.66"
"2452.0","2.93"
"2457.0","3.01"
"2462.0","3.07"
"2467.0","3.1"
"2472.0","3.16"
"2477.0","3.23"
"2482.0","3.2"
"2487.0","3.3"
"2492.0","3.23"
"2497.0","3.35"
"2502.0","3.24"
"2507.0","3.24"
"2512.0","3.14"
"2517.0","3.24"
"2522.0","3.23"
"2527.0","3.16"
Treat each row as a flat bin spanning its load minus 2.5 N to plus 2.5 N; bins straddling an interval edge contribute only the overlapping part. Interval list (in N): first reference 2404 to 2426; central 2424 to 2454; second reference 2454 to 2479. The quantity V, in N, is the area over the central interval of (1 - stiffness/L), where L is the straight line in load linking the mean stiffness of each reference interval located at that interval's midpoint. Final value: 9.8 N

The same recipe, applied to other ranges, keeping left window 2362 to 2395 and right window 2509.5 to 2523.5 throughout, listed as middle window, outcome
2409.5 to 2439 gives 3.55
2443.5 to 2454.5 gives 0.38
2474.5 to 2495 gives -1.48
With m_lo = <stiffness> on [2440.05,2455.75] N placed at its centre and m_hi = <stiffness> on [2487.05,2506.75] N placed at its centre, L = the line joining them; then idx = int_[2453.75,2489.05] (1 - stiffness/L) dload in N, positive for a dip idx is -2.7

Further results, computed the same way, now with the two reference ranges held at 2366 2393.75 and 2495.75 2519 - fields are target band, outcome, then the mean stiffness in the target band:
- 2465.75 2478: -0.64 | 3.16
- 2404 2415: -4.01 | 3.54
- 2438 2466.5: 1.72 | 2.71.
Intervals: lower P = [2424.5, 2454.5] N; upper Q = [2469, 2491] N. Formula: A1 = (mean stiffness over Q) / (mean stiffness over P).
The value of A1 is 1.54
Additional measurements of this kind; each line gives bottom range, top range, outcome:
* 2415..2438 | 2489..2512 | 1.53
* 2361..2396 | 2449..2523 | 1.29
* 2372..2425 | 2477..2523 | 1.10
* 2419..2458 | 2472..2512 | 1.44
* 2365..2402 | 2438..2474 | 1.06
